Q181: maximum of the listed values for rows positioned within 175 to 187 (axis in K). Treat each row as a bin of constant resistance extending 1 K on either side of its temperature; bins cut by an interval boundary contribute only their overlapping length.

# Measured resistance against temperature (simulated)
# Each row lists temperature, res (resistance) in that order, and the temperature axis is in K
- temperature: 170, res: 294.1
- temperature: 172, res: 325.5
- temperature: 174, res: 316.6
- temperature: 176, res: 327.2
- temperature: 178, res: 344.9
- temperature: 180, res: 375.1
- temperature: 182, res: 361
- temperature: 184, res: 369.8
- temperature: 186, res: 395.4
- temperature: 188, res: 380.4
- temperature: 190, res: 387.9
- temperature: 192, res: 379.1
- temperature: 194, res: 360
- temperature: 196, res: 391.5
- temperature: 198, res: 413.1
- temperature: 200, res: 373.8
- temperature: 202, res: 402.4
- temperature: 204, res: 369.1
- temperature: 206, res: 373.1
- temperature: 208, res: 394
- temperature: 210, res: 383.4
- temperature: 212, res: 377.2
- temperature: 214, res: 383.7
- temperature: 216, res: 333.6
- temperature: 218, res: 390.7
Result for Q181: 395.4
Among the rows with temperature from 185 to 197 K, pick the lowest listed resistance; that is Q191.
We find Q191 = 360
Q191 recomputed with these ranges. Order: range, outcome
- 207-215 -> 377.2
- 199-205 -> 369.1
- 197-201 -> 373.8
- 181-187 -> 361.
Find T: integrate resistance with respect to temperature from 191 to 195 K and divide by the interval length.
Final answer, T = 370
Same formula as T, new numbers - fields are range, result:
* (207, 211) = 389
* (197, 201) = 393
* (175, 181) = 349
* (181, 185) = 365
